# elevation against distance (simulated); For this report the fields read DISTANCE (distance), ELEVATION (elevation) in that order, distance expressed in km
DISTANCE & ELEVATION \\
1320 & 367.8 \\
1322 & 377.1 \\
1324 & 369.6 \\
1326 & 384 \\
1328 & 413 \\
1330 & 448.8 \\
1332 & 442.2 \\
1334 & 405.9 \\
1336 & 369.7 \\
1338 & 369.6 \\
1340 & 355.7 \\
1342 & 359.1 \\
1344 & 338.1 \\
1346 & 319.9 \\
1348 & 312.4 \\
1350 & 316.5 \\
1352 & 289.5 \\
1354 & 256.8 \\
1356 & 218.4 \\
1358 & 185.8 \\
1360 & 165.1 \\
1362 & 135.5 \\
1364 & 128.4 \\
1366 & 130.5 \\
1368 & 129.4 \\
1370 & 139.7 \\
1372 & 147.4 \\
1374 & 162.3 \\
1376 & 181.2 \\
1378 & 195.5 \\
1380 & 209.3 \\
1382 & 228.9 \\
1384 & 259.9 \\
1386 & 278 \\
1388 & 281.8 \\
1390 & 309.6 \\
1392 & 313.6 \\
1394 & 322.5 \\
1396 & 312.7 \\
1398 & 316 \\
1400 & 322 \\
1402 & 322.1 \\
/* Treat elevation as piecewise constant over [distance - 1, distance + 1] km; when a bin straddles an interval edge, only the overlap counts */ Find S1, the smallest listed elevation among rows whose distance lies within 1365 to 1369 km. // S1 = 129.4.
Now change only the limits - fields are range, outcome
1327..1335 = 405.9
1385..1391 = 278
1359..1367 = 128.4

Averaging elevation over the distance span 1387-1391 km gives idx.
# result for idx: 296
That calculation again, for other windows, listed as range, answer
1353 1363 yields 192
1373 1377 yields 172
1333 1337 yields 388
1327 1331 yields 431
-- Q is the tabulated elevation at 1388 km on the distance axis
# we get 281.8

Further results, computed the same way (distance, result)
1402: 322.1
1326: 384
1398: 316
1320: 367.8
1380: 209.3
